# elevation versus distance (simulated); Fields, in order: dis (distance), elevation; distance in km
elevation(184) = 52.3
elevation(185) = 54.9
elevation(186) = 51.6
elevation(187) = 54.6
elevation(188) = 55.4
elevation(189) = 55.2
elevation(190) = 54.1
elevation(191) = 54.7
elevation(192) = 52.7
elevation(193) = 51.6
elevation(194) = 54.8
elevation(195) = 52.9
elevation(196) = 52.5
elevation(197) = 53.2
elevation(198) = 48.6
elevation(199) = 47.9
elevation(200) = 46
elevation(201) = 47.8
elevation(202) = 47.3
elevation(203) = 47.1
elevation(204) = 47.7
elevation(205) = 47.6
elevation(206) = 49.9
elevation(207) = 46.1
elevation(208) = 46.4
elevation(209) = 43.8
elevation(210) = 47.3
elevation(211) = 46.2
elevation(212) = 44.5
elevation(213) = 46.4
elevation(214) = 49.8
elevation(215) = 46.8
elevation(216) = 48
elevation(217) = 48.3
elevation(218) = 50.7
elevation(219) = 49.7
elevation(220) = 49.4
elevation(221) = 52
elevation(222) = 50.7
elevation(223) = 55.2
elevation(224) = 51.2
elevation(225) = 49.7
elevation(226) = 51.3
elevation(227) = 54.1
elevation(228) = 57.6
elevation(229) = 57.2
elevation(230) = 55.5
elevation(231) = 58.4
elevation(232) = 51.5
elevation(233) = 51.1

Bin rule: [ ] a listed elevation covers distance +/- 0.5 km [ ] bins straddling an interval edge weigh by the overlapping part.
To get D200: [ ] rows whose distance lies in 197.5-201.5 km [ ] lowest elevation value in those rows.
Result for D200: 46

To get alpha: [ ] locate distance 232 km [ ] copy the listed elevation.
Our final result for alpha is 51.5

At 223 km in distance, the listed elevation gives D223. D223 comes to 55.2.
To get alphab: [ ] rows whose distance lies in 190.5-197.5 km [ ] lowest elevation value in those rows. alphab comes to 51.6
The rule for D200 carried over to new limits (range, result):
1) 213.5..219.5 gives 46.8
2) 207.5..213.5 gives 43.8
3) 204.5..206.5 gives 47.6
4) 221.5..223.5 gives 50.7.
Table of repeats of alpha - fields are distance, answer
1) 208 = 46.4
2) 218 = 50.7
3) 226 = 51.3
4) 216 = 48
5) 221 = 52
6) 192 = 52.7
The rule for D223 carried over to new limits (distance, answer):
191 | 54.7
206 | 49.9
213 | 46.4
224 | 51.2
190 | 54.1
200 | 46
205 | 47.6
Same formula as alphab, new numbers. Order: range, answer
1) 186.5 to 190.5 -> 54.1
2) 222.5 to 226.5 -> 49.7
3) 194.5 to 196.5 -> 52.5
